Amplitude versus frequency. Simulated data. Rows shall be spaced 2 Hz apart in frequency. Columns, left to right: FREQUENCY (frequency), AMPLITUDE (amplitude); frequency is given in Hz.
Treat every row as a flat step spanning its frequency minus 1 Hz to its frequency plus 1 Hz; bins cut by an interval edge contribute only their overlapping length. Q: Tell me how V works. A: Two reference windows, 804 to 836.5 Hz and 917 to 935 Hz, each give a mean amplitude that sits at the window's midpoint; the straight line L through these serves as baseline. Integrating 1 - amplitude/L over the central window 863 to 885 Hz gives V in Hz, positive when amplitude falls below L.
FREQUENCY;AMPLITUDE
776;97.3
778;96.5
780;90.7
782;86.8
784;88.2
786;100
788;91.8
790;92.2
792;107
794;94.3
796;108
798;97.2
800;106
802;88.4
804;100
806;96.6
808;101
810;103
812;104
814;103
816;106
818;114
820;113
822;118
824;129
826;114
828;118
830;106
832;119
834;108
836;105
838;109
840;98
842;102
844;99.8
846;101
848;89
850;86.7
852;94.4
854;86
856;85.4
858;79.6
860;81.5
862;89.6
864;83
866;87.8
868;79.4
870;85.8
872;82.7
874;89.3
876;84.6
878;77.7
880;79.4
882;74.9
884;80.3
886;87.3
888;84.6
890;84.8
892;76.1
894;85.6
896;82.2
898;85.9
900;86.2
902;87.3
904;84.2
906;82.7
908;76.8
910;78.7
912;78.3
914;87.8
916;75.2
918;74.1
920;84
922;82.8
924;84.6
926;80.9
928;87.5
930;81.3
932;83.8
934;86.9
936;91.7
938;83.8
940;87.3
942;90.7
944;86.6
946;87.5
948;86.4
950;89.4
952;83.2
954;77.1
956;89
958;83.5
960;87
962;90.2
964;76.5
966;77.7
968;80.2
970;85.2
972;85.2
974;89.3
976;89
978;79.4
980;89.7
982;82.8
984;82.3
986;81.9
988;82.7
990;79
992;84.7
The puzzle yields 3.2 Hz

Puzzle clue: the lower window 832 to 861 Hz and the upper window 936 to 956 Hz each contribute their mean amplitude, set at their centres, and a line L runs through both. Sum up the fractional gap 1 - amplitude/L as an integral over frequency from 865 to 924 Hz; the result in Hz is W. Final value 5.6 Hz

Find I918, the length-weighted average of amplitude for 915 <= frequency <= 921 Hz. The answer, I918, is 77.8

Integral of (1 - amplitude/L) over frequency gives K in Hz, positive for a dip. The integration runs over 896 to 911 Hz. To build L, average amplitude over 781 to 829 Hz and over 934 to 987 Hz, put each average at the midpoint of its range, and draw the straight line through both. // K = 1.4 Hz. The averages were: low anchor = 103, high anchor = 85.1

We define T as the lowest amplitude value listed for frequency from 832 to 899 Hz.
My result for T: 74.9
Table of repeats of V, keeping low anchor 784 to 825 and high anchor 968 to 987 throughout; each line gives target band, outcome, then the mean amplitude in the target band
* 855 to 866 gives 1.48 Hz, 84.2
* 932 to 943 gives 0.16 Hz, 87.7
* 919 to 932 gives 0.97 Hz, 83.5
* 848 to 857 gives 0.91 Hz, 88.2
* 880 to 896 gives 2.12 Hz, 81.8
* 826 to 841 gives -1.37 Hz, 109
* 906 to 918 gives 1.64 Hz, 79.2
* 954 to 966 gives 0.37 Hz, 83.9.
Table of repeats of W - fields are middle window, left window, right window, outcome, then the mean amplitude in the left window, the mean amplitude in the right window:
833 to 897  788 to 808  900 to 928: 0.61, 98.6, 81.7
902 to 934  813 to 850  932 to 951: 3.49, 108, 87.6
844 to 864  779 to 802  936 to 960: 0.81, 96.2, 86.2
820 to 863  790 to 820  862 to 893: -3.97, 102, 82.7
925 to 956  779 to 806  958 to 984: 0.20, 96.2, 84.2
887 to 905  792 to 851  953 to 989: 1.95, 105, 83.8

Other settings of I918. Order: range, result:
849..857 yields 88.1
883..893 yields 82.6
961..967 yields 81.5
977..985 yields 83.5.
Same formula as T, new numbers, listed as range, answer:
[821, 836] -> 105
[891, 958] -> 74.1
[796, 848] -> 88.4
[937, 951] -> 83.8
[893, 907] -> 82.2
